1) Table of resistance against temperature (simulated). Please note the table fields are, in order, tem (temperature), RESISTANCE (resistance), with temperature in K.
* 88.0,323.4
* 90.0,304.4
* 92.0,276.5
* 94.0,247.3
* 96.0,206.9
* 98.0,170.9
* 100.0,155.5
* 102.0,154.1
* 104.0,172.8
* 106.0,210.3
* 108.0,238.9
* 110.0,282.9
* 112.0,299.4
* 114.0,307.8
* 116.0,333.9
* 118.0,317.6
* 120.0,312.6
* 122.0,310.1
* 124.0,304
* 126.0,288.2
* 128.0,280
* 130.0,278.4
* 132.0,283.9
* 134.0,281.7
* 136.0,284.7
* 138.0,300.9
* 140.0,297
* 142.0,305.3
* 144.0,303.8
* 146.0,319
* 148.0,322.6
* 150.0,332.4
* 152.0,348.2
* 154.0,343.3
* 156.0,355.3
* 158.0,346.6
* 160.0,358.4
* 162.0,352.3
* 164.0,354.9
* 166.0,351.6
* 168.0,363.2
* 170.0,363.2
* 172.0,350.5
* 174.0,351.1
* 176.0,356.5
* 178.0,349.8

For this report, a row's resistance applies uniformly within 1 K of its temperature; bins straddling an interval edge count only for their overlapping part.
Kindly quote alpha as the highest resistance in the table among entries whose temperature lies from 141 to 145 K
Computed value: 305.3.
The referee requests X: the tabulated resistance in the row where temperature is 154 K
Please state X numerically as 343.3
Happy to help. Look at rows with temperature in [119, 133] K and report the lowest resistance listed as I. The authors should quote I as 278.4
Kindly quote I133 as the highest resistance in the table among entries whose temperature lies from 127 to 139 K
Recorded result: 300.9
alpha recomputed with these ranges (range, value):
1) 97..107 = 210.3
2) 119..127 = 312.6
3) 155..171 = 363.2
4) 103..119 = 333.9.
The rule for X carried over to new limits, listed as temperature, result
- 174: 351.1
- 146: 319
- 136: 284.7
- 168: 363.2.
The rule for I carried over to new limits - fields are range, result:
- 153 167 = 343.3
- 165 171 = 351.6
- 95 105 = 154.1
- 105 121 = 210.3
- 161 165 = 352.3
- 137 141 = 297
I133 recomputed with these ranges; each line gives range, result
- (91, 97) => 276.5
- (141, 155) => 348.2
